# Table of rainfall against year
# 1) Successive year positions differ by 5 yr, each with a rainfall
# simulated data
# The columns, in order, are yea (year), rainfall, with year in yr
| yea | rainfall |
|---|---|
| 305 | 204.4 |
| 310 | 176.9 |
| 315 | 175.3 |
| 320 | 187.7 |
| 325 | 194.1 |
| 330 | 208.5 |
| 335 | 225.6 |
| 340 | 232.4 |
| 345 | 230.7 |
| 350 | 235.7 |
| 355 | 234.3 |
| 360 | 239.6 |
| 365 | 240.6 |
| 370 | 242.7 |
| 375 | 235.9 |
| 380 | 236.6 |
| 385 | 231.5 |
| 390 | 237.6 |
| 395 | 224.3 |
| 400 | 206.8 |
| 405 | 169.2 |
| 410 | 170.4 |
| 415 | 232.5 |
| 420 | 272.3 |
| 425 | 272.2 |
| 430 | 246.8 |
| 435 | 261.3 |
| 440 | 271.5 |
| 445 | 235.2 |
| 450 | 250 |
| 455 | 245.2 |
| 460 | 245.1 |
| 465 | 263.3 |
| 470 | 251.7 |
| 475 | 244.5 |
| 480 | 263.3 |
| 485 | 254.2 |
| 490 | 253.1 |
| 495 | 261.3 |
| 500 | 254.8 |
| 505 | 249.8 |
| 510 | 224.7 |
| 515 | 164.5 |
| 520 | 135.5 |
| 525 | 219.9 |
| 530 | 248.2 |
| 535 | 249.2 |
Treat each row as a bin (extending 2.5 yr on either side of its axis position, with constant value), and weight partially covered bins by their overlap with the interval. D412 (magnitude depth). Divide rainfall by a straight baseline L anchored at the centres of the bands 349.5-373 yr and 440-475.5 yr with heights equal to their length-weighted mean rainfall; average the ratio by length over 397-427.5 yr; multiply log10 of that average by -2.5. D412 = 0.11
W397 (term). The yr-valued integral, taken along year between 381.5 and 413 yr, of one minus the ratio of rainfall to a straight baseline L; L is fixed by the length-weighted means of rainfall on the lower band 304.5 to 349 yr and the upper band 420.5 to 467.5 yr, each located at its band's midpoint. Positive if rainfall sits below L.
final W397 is 3.6 yr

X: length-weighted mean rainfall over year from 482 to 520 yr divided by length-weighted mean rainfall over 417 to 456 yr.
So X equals 0.9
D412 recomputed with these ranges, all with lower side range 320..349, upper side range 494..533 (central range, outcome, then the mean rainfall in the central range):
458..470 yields -0.166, 254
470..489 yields -0.163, 254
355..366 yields -0.104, 239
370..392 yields -0.092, 236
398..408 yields 0.168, 186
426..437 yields -0.177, 256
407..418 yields 0.074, 203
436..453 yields -0.162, 253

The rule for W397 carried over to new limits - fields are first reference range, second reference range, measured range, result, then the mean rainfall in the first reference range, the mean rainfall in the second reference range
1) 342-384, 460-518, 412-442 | -2.21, 237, 243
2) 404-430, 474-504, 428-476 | -2.02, 229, 255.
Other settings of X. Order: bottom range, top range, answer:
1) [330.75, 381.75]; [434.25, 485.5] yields 1.08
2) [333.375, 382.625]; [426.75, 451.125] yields 1.08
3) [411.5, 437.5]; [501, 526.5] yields 0.79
